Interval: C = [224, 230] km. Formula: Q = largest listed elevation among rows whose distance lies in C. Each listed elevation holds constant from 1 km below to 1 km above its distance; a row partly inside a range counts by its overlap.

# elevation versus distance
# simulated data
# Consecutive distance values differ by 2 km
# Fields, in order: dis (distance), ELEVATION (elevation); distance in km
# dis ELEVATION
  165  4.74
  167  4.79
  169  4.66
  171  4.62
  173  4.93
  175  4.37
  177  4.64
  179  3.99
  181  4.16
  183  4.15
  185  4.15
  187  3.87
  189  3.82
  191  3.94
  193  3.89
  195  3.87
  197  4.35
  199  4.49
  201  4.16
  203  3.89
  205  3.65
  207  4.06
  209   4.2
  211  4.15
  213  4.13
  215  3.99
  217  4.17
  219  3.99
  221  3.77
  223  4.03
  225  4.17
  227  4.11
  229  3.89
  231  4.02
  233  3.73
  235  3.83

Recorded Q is 4.17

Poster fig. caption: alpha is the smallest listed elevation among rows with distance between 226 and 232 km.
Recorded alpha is 3.89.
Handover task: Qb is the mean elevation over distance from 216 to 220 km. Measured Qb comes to 4.08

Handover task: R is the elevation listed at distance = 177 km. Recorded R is 4.64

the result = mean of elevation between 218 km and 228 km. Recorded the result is 4.01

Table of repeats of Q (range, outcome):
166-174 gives 4.93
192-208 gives 4.49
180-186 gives 4.16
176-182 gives 4.64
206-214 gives 4.2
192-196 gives 3.89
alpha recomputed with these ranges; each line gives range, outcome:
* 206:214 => 4.06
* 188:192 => 3.82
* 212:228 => 3.77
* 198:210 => 3.65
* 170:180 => 3.99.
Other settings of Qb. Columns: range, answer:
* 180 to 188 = 4.08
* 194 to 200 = 4.24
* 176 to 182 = 4.26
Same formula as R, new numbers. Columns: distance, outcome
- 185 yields 4.15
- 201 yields 4.16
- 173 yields 4.93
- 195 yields 3.87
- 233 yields 3.73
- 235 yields 3.83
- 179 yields 3.99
